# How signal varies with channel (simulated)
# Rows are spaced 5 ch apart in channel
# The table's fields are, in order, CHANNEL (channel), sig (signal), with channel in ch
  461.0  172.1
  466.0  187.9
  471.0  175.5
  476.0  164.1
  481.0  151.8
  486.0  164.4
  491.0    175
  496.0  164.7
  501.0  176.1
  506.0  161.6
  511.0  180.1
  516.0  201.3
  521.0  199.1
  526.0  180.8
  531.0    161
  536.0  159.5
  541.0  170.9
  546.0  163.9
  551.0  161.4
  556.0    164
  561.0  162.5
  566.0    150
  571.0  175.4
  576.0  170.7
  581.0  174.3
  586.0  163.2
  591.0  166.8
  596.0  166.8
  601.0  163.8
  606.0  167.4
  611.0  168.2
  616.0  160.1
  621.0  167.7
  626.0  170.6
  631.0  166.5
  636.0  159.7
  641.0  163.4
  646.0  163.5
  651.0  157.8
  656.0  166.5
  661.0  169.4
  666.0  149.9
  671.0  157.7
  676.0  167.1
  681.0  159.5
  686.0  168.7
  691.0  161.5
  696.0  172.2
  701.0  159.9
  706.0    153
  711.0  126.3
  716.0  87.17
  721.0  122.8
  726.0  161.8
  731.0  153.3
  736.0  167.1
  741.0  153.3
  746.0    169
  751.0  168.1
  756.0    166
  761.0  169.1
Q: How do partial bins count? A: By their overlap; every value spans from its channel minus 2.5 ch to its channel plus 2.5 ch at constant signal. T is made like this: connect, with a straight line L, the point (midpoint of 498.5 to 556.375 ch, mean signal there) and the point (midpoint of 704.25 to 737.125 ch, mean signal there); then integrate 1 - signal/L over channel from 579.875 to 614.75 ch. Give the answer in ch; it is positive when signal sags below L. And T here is -1.3 ch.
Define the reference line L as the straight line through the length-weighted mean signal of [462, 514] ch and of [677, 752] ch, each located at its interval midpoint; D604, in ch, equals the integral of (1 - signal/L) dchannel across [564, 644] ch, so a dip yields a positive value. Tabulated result -2.42 ch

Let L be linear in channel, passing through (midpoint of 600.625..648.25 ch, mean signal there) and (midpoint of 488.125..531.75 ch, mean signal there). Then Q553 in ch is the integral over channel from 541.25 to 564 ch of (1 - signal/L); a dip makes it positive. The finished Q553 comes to 1.3 ch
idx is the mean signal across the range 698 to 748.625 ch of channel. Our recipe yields 146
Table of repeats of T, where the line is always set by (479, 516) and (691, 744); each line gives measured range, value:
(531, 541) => 0.2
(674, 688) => -1.3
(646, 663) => -1.2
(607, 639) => -1.8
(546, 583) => -0.5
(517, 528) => -1.6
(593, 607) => -0.6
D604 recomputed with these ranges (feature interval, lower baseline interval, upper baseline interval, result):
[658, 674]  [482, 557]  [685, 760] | -0.1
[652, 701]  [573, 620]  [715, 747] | -2.7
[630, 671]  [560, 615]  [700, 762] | -0.7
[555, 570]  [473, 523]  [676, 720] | 0.5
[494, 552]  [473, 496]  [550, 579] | -3.4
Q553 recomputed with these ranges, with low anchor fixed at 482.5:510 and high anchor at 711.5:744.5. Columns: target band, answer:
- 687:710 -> -2.5 ch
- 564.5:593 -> -1.6 ch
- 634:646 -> -0.9 ch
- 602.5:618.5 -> -1.1 ch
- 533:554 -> -0.1 ch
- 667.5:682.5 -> -1.4 ch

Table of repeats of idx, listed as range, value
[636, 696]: 163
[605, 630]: 167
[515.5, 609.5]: 169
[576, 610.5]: 167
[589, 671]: 164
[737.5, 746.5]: 160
